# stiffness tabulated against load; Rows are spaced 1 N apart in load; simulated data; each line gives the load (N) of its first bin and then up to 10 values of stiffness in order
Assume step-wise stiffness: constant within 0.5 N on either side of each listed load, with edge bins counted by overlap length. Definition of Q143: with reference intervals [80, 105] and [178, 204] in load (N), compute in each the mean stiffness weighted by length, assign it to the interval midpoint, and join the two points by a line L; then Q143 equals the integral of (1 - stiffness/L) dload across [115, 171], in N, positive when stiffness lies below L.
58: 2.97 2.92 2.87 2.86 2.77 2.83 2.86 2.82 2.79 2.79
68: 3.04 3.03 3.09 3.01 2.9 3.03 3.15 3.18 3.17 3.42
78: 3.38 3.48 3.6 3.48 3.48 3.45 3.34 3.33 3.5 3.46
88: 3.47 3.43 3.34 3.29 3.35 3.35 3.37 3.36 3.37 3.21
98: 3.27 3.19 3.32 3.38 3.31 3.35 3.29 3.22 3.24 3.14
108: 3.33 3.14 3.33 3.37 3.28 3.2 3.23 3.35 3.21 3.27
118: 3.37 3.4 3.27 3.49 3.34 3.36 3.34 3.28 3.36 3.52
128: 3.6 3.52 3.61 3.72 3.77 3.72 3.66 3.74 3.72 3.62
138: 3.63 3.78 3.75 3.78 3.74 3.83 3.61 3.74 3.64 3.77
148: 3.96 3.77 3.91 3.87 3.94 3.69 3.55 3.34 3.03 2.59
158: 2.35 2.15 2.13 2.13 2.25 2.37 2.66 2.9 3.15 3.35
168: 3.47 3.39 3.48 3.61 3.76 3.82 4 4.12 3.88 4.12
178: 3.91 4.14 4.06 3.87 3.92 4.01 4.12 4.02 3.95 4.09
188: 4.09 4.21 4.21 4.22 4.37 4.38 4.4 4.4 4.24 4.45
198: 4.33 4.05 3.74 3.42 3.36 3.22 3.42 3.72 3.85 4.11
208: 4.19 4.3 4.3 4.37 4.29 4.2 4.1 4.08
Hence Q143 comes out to 4.9 N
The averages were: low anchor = 3.36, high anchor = 4.04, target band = 3.38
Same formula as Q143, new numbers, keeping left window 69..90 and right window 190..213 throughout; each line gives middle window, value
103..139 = 1.5 N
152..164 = 3.3 N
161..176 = 2.2 N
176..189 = -0.3 N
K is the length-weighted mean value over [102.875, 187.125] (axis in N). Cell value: 3.47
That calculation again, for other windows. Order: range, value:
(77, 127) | 3.34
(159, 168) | 2.64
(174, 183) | 4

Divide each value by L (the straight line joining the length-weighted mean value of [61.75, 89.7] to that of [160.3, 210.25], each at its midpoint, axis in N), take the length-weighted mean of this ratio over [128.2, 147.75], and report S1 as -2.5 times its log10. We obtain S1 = -0.05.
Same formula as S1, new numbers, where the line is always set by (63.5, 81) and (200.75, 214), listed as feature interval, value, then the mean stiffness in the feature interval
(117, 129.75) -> 0.01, 3.4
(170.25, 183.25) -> -0.05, 3.93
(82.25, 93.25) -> -0.06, 3.39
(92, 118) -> 0.01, 3.29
